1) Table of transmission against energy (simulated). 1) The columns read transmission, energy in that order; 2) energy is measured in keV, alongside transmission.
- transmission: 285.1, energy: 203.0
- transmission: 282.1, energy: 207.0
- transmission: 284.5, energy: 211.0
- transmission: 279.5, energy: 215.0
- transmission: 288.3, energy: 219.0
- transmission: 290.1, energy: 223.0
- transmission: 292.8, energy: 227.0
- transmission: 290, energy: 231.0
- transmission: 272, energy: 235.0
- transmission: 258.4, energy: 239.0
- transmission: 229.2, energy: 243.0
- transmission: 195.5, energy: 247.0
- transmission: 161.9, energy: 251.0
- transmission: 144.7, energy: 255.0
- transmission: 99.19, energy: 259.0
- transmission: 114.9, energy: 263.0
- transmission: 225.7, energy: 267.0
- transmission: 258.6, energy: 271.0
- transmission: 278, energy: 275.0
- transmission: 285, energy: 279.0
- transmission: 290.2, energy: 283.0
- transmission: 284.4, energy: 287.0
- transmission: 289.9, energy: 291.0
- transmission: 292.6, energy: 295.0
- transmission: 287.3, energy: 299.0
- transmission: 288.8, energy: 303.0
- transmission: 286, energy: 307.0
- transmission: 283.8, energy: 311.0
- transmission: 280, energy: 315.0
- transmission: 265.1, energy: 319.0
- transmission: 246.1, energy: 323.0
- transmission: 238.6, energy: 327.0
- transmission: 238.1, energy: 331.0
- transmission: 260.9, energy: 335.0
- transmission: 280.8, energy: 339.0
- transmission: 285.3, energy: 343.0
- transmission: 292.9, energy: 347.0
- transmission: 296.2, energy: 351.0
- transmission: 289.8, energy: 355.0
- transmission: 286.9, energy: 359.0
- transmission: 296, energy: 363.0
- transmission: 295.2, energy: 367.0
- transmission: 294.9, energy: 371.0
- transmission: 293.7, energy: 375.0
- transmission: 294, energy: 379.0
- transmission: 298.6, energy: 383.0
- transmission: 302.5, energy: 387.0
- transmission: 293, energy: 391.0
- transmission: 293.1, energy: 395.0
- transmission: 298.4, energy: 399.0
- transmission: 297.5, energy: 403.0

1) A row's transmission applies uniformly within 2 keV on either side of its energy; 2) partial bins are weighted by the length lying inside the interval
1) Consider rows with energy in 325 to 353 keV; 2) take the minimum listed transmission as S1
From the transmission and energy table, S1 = 238.1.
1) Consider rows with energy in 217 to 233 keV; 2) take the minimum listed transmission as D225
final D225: 288.3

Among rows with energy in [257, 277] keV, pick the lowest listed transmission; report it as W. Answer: 99.19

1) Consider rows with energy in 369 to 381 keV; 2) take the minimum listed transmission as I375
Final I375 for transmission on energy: 293.7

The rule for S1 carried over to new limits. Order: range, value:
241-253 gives 161.9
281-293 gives 284.4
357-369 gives 286.9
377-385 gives 294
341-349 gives 285.3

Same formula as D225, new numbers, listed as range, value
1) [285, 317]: 280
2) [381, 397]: 293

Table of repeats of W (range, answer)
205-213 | 282.1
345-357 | 289.8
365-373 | 294.9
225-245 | 229.2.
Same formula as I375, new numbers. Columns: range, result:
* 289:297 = 289.9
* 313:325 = 246.1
